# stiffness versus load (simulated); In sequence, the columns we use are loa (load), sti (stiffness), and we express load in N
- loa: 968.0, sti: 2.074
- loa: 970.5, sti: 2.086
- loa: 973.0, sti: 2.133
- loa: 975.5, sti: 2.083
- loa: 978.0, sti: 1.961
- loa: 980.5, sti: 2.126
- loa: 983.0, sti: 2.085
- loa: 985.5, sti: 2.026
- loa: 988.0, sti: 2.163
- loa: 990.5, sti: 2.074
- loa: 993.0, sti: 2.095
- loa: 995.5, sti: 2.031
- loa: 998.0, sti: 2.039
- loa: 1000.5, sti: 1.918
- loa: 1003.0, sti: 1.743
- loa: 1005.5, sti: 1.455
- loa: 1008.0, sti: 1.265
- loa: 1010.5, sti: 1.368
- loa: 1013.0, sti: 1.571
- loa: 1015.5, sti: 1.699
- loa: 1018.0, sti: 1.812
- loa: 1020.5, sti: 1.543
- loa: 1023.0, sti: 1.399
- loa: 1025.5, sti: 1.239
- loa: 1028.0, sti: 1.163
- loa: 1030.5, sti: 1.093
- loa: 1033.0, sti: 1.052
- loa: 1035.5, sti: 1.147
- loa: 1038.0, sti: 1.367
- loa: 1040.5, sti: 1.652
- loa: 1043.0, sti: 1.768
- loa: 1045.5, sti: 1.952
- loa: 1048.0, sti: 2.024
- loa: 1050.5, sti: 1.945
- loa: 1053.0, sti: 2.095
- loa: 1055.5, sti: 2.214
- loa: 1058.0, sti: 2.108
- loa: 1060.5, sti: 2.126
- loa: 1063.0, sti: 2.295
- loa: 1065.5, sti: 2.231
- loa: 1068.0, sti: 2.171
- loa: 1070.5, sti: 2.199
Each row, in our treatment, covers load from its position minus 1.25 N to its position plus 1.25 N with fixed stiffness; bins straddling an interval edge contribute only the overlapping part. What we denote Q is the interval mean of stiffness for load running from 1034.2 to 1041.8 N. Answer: 1.39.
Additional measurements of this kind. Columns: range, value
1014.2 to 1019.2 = 1.75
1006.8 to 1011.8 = 1.32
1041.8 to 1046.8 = 1.86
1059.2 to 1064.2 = 2.21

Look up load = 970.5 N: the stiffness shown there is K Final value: 2.086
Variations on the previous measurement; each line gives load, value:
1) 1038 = 1.367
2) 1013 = 1.571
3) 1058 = 2.108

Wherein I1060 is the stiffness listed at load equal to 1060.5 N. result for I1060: 2.126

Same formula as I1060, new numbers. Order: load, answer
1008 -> 1.265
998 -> 2.039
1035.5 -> 1.147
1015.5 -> 1.699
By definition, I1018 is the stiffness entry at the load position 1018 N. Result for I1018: 1.812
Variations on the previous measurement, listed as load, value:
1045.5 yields 1.952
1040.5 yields 1.652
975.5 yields 2.083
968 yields 2.074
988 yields 2.163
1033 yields 1.052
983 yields 2.085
